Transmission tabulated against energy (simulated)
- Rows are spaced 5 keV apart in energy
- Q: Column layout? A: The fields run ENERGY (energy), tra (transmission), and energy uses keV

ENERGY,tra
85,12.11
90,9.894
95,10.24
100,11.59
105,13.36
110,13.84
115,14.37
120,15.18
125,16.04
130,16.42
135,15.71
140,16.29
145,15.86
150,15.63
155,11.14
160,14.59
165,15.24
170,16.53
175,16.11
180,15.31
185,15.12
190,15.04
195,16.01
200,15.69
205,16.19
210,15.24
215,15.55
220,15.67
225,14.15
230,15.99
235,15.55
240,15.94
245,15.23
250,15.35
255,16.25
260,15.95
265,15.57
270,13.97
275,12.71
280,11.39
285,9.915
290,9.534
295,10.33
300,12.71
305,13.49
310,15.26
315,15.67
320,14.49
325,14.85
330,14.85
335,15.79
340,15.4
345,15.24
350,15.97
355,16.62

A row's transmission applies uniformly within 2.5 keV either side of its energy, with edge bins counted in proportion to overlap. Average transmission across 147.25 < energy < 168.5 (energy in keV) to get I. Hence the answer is 14.3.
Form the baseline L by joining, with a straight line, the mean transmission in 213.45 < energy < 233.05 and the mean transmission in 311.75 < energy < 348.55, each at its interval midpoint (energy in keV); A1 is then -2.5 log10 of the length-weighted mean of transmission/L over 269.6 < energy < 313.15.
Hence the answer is 0.25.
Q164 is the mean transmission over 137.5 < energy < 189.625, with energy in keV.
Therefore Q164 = 15.2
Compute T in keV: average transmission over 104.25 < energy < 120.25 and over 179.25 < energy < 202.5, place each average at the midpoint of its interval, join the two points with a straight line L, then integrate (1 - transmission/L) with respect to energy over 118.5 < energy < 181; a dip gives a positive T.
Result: -2.7 keV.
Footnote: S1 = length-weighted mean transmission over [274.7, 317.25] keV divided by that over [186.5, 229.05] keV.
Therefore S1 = 0.80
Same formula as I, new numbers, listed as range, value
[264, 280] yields 13.5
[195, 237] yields 15.5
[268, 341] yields 13.3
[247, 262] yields 15.8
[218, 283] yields 14.9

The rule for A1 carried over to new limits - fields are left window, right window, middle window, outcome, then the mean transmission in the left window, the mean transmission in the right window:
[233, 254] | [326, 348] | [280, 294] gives 0.46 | 15.6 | 15.3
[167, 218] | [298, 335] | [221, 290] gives 0.06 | 15.7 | 14.6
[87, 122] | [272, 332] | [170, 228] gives -0.21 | 12.6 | 12.9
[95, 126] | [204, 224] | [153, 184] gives -0.01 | 13.7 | 15.5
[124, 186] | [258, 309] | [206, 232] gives -0.10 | 15.4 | 12.6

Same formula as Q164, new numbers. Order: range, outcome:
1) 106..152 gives 15.4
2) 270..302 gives 11.3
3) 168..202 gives 15.7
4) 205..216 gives 15.6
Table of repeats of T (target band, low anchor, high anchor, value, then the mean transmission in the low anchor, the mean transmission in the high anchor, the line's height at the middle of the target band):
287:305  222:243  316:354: 4.9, 15.4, 15.3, 15.3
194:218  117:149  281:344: -1.3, 15.9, 13.5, 14.9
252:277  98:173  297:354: -0.1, 14.8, 14.9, 14.9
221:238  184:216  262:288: -1.0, 15.6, 12.7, 14.4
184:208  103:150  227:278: -0.6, 15.3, 15.2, 15.2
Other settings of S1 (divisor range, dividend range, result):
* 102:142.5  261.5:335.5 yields 0.88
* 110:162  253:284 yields 0.93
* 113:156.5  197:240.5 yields 1.02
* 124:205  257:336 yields 0.88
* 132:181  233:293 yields 0.91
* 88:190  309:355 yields 1.06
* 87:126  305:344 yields 1.17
